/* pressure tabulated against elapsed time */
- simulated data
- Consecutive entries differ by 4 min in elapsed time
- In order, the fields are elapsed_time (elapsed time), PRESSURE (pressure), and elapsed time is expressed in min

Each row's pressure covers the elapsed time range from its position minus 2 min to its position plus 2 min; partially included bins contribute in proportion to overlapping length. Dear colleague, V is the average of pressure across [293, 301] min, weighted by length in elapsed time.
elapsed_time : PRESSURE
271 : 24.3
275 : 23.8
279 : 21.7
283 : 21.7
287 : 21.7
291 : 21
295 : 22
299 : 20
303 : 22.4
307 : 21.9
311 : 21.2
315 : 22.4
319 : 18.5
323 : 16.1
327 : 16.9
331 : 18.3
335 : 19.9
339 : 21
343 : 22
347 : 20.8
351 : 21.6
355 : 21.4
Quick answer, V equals 21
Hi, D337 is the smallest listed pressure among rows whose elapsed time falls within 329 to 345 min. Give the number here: 18.3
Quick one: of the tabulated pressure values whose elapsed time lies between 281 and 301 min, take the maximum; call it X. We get 22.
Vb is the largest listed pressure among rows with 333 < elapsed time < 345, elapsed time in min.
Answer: 22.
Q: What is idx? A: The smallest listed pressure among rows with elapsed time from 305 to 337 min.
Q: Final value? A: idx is 16.1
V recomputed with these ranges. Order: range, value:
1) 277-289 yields 21.7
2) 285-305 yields 21.4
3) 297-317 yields 21.6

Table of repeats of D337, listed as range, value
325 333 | 16.9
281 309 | 20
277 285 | 21.7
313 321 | 18.5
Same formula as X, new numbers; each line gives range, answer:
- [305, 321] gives 22.4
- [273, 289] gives 23.8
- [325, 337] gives 19.9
